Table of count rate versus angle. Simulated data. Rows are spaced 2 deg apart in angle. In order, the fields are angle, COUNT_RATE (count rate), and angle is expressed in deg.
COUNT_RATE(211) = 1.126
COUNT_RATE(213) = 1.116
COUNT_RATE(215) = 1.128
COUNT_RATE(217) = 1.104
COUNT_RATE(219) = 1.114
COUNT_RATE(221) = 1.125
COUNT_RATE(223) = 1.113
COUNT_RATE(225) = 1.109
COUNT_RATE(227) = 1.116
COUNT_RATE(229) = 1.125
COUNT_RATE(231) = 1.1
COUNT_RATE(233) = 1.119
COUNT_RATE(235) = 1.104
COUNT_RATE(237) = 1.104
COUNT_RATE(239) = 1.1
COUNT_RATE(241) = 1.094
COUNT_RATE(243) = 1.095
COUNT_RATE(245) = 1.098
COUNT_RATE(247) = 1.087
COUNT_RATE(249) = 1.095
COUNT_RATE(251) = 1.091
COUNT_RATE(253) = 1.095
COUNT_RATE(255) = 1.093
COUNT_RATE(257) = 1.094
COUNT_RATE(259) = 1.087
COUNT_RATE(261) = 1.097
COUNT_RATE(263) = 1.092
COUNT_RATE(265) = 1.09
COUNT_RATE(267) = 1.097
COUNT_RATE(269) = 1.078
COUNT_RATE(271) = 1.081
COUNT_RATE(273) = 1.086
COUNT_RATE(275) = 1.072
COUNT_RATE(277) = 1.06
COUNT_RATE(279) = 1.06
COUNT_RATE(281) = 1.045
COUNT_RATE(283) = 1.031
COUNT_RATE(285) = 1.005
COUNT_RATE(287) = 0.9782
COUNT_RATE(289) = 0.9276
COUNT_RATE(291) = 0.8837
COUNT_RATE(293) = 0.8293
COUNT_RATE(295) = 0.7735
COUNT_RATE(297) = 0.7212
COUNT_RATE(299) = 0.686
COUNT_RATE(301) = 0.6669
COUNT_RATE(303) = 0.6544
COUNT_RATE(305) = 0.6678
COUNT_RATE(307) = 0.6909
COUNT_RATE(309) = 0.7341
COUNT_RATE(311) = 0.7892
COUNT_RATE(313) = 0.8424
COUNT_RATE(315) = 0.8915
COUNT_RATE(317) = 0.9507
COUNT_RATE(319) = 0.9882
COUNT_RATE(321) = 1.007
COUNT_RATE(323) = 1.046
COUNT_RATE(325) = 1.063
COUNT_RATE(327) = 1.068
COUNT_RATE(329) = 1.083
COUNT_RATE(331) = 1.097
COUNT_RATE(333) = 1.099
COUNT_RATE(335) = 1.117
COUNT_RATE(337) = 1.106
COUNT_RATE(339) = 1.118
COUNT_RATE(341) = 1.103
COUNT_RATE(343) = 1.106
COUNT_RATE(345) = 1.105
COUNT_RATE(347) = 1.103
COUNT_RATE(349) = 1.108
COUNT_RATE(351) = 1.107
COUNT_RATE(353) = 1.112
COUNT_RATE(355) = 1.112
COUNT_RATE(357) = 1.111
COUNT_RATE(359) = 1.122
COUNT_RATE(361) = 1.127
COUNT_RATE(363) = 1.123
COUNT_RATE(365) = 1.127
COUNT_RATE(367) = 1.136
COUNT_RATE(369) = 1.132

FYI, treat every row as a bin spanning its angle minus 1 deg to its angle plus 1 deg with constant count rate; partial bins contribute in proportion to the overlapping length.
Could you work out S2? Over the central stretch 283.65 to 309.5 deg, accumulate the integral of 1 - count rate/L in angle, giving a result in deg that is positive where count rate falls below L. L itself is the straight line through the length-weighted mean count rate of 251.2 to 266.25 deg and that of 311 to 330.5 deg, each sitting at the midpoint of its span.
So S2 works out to 6.0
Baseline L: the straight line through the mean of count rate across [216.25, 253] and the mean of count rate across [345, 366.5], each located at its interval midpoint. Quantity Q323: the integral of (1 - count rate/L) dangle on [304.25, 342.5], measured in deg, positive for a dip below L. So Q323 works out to 4.7 deg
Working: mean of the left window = 1.1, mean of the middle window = 0.975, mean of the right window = 1.12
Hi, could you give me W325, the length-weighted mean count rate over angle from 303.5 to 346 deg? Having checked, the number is 0.981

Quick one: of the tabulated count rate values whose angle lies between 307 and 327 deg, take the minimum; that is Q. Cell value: 0.6909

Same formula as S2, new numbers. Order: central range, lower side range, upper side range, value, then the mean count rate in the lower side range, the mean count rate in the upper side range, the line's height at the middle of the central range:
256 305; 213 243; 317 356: 6.1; 1.11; 1.08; 1.1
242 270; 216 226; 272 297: -1.6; 1.11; 0.969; 1.03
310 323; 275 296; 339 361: 1.4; 0.965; 1.11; 1.03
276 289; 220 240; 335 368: 1.1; 1.11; 1.11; 1.11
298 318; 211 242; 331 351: 6.3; 1.11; 1.11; 1.11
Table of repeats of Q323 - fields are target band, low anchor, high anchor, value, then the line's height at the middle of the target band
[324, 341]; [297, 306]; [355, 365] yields -3.4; 0.911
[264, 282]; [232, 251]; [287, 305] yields -3.2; 0.911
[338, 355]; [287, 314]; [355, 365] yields -1.1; 1.04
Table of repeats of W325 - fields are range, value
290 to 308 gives 0.73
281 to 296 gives 0.927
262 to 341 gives 0.958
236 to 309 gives 0.983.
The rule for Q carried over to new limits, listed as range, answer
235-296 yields 0.7735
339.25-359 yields 1.103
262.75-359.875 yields 0.6544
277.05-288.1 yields 0.9782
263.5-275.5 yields 1.072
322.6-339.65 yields 1.046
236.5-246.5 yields 1.094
